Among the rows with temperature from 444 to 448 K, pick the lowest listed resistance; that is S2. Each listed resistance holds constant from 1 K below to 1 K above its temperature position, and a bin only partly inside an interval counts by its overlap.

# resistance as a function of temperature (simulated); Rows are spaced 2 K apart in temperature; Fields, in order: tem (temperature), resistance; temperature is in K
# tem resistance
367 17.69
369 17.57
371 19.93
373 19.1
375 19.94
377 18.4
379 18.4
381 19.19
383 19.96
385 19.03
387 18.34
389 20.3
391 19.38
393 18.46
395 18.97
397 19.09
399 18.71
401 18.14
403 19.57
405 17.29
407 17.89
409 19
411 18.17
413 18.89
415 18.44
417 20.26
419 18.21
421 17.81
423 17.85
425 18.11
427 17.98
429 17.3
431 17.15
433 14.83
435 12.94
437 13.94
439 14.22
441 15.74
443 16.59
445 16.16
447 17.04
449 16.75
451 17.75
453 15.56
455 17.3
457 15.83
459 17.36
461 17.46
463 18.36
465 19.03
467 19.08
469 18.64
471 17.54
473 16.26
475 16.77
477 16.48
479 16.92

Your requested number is 16.16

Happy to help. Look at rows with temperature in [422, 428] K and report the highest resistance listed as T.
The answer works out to 18.11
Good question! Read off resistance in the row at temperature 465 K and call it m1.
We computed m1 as 19.03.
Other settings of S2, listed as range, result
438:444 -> 14.22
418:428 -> 17.81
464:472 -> 17.54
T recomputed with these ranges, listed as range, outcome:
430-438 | 17.15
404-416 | 19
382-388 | 19.96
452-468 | 19.08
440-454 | 17.75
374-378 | 19.94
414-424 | 20.26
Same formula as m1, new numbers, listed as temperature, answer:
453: 15.56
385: 19.03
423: 17.85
